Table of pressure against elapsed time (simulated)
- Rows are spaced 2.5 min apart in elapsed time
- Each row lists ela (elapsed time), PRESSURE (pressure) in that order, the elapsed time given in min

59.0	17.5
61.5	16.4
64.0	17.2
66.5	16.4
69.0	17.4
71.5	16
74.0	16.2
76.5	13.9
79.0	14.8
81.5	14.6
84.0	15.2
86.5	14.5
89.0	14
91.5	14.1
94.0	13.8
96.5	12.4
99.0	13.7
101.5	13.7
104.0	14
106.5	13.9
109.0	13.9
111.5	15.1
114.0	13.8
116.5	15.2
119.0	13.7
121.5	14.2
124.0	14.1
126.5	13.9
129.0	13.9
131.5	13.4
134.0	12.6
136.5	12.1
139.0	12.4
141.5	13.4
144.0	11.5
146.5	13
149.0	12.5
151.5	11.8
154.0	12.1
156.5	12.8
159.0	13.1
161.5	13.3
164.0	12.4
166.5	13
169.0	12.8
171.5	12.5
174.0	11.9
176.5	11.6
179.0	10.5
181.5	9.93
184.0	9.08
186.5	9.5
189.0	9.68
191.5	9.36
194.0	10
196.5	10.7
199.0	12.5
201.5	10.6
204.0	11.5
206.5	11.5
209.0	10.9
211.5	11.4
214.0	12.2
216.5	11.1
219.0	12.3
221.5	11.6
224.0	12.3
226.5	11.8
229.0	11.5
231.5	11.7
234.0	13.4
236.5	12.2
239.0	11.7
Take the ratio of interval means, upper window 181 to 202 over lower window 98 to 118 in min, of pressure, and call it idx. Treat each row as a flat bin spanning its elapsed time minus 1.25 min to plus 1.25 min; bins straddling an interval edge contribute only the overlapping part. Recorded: 0.7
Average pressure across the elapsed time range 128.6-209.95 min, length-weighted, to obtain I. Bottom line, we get 11.7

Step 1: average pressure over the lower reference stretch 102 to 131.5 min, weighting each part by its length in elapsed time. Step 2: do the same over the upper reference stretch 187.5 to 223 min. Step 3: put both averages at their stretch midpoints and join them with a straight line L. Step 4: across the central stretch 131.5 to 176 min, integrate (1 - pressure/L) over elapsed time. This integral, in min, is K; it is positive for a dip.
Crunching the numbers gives 1.0 min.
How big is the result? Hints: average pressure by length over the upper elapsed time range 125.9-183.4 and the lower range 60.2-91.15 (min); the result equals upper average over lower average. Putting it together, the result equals 0.8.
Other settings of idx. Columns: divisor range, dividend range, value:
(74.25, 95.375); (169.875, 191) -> 0.73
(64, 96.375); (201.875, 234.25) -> 0.78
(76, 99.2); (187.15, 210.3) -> 0.76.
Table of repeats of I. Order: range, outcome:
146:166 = 12.6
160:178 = 12.5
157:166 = 12.9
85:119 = 14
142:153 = 12.3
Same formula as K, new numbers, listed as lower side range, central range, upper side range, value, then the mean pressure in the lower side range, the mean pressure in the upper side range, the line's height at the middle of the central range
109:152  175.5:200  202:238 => 4.2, 13.4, 11.8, 12.4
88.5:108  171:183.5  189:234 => 1.0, 13.7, 11.4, 12.1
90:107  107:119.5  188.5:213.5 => -1.0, 13.7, 10.9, 13.3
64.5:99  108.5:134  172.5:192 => -1.9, 14.9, 10.3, 13.1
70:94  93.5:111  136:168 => 0.6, 14.8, 12.6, 14.1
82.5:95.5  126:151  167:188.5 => -0.7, 14.3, 11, 12.5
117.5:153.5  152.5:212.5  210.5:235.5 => 5.3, 13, 11.9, 12.4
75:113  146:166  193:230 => 0.1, 14.1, 11.5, 12.7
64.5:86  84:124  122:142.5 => 1.0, 15.6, 13.3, 14.4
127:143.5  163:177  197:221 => -0.1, 12.9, 11.5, 12.3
